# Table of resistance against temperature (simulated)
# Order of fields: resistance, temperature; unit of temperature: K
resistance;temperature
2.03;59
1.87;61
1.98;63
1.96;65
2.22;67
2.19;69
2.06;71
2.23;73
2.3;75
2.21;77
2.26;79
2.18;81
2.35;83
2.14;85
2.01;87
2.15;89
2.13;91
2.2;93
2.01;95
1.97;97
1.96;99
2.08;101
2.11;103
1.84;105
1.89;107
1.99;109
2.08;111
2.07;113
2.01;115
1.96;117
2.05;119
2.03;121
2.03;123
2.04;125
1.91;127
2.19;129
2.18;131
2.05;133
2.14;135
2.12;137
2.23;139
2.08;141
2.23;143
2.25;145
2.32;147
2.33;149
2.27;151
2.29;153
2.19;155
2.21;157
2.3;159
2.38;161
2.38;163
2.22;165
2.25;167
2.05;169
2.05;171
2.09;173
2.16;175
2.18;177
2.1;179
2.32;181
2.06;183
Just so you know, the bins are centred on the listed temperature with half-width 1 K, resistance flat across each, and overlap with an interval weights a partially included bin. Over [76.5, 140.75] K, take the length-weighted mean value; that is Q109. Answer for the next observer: 2.08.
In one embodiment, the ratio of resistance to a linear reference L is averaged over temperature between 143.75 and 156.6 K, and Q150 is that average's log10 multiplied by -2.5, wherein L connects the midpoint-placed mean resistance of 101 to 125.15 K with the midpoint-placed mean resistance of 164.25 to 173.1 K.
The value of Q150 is -0.09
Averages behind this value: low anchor 2.01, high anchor 2.13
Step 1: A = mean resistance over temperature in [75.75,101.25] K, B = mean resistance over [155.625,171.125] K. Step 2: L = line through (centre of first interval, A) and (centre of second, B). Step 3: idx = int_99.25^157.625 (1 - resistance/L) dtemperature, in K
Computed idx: 2.2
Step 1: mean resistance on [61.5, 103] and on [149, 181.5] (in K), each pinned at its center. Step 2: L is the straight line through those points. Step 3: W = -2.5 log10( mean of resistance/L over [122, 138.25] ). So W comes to 0.048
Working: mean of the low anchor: 2.13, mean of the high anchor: 2.22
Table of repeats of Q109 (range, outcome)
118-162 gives 2.17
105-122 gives 2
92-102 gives 2.04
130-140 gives 2.14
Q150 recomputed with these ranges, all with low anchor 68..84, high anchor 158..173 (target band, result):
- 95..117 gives 0.12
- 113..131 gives 0.09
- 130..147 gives 0.03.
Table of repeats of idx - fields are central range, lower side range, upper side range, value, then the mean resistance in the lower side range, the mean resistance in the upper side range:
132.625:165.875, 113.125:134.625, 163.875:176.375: -2.20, 2.05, 2.14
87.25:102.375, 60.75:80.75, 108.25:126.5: 0.09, 2.14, 2.03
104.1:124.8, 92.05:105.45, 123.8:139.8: 0.69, 2.03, 2.11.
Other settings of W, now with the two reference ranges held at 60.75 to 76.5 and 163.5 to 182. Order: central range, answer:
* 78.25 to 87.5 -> -0.04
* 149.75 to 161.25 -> -0.05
